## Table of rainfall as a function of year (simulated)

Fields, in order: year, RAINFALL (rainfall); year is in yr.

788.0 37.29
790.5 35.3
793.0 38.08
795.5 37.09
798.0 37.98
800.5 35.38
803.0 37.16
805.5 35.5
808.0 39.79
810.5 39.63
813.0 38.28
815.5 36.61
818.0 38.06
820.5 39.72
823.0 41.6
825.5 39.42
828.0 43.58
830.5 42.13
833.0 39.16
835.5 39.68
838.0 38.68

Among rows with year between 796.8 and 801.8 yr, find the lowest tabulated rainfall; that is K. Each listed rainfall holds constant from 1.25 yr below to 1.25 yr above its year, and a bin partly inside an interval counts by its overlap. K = 35.38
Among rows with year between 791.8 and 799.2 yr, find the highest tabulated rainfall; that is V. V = 38.08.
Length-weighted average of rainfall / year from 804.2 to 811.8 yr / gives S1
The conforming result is 38.3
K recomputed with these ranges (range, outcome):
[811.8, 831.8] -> 36.61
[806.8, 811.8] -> 39.63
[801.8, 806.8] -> 35.5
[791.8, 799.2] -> 37.09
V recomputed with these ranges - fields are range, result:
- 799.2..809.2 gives 39.79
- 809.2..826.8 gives 41.6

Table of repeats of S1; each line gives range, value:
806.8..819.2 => 38.5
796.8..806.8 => 36.5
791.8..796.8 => 37.6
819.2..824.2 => 40.6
